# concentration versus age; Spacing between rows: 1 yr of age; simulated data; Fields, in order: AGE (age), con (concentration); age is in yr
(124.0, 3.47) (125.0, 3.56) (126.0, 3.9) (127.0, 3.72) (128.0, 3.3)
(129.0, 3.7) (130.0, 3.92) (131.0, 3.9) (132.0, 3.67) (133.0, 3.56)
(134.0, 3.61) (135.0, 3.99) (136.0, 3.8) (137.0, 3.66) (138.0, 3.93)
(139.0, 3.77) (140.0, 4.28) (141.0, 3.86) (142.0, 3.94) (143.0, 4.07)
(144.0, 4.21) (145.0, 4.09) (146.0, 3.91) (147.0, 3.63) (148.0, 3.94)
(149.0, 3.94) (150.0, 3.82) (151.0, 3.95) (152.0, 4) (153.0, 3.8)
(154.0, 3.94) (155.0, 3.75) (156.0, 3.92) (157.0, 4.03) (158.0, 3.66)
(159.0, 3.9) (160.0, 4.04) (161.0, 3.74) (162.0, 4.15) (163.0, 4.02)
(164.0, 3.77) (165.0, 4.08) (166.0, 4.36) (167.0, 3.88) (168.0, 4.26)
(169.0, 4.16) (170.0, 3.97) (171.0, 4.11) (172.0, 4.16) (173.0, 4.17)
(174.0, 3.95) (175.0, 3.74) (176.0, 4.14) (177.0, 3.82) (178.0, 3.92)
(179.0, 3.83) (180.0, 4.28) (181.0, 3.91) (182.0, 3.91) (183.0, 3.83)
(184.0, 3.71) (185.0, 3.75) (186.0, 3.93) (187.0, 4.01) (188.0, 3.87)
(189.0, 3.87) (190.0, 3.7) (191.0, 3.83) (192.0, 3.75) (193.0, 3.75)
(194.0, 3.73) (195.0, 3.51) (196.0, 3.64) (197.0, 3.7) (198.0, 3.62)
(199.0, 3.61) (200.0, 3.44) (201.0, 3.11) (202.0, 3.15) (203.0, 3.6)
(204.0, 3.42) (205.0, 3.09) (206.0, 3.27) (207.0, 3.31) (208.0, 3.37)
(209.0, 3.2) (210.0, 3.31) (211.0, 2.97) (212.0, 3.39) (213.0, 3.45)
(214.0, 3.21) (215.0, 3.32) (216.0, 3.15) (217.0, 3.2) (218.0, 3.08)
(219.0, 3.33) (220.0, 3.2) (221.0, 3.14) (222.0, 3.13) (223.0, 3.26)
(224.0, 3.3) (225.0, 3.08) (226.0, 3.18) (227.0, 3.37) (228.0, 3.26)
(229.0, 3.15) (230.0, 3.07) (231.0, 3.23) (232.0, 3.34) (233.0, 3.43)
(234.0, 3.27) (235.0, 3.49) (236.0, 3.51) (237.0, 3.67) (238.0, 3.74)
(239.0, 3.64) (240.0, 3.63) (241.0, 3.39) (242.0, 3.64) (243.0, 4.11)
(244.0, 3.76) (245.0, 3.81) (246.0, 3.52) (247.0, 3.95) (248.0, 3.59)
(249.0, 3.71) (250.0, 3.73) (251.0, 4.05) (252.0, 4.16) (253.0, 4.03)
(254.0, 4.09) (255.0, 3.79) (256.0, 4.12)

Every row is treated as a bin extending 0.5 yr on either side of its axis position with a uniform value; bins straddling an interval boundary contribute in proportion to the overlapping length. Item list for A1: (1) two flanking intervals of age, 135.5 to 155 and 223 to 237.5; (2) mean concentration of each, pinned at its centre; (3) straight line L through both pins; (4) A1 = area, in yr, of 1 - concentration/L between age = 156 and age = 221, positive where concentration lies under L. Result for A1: -1.4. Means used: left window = 3.92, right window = 3.31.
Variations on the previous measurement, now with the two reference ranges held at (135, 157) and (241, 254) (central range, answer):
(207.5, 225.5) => 2.9 yr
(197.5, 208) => 1.4 yr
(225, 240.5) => 1.8 yr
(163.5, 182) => -0.6 yr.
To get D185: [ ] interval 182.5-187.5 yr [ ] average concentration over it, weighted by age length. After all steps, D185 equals 3.85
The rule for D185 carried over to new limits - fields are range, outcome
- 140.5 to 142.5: 3.9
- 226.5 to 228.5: 3.31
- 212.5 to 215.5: 3.33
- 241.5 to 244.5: 3.84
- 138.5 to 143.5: 3.98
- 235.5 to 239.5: 3.64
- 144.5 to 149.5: 3.9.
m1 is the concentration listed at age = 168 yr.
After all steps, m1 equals 4.26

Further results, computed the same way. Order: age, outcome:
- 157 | 4.03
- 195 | 3.51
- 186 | 3.93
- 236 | 3.51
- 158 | 3.66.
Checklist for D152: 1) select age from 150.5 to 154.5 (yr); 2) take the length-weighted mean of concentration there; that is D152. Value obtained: 3.92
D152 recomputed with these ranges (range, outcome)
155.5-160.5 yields 3.91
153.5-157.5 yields 3.91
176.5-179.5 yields 3.86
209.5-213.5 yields 3.28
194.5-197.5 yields 3.62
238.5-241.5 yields 3.55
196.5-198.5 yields 3.66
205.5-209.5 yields 3.29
